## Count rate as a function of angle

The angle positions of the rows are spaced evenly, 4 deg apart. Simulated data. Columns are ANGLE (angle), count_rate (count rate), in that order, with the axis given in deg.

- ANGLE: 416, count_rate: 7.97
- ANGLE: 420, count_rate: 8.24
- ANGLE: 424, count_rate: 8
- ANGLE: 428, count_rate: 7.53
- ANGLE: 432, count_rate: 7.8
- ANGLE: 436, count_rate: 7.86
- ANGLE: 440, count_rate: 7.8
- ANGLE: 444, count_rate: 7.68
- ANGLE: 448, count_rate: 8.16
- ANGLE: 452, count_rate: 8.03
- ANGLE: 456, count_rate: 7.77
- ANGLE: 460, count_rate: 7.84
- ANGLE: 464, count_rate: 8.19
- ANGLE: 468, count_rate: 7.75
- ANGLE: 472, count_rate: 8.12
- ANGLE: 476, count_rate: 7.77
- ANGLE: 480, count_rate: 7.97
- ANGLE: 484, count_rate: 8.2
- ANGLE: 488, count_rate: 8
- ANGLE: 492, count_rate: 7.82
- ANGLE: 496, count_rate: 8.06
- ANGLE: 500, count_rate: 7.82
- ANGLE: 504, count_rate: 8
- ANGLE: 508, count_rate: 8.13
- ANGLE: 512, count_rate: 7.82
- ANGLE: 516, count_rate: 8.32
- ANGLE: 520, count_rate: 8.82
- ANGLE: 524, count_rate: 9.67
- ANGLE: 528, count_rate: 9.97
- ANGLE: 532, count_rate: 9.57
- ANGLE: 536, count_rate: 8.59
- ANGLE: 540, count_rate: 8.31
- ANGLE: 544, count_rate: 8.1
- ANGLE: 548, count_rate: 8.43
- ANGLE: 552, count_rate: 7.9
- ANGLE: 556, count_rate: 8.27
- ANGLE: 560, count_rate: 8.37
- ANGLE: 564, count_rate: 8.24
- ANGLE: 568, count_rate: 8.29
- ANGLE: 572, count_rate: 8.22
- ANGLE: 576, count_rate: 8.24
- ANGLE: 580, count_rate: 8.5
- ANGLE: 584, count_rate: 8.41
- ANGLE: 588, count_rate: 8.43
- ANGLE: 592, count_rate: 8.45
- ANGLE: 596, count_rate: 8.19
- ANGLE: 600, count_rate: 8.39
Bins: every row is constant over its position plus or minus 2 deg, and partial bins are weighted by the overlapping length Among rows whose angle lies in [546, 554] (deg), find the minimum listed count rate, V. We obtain 7.9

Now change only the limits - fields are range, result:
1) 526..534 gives 9.57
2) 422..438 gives 7.53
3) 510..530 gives 7.82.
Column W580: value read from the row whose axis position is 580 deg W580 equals 8.5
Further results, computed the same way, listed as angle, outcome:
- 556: 8.27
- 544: 8.1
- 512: 7.82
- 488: 8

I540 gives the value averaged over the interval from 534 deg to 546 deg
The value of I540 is 8.33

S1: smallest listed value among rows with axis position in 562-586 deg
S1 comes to 8.22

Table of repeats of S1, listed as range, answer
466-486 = 7.75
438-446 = 7.68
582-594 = 8.41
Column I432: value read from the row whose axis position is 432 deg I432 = 7.8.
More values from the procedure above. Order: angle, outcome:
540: 8.31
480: 7.97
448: 8.16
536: 8.59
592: 8.45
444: 7.68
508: 8.13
